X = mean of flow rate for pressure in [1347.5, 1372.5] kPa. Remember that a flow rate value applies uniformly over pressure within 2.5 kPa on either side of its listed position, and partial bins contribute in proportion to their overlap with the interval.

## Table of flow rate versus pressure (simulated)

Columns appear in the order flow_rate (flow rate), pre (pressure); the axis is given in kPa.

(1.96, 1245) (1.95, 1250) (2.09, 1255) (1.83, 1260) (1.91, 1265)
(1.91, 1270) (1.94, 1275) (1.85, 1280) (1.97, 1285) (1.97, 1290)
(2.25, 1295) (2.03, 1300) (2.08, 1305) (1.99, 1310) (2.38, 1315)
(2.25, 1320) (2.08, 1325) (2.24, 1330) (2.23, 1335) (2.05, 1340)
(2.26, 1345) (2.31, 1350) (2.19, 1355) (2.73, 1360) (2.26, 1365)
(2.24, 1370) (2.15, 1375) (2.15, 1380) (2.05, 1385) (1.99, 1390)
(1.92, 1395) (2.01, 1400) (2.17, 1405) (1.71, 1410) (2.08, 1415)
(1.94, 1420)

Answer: 2.35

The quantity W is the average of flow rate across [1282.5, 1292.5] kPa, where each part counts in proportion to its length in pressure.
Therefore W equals 1.97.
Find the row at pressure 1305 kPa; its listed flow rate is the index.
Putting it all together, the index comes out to 2.08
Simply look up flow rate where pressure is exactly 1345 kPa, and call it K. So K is 2.26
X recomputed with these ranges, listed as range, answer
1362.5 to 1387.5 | 2.17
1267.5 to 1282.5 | 1.9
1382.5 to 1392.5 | 2.02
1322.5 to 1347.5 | 2.17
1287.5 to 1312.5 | 2.06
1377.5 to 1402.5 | 2.02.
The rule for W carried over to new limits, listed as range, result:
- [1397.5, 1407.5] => 2.09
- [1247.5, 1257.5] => 2.02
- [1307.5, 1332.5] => 2.19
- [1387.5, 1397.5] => 1.95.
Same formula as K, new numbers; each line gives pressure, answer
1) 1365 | 2.26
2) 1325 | 2.08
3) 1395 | 1.92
